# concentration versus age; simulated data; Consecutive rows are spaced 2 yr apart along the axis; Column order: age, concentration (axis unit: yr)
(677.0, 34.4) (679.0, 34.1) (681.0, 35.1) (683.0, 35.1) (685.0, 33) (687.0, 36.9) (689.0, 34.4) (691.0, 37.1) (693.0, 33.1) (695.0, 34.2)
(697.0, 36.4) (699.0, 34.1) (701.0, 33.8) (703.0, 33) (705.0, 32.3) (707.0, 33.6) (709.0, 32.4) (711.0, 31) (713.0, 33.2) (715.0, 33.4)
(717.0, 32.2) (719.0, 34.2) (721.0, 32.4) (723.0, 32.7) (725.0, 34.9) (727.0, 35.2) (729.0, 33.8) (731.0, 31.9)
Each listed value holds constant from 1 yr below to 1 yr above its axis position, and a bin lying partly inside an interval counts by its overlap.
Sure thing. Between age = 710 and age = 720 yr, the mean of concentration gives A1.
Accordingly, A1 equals 32.8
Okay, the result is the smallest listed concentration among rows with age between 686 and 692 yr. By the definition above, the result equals 34.4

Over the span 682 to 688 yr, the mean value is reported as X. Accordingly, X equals 35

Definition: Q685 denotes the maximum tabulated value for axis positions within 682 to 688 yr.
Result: 36.9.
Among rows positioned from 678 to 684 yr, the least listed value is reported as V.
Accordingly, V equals 34.1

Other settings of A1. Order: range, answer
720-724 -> 32.5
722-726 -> 33.8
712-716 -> 33.3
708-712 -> 31.7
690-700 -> 35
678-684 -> 34.8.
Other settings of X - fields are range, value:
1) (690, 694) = 35.1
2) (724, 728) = 35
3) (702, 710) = 32.8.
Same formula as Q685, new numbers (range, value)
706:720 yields 34.2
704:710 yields 33.6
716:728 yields 35.2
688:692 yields 37.1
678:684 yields 35.1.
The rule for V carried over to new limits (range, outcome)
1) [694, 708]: 32.3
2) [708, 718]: 31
